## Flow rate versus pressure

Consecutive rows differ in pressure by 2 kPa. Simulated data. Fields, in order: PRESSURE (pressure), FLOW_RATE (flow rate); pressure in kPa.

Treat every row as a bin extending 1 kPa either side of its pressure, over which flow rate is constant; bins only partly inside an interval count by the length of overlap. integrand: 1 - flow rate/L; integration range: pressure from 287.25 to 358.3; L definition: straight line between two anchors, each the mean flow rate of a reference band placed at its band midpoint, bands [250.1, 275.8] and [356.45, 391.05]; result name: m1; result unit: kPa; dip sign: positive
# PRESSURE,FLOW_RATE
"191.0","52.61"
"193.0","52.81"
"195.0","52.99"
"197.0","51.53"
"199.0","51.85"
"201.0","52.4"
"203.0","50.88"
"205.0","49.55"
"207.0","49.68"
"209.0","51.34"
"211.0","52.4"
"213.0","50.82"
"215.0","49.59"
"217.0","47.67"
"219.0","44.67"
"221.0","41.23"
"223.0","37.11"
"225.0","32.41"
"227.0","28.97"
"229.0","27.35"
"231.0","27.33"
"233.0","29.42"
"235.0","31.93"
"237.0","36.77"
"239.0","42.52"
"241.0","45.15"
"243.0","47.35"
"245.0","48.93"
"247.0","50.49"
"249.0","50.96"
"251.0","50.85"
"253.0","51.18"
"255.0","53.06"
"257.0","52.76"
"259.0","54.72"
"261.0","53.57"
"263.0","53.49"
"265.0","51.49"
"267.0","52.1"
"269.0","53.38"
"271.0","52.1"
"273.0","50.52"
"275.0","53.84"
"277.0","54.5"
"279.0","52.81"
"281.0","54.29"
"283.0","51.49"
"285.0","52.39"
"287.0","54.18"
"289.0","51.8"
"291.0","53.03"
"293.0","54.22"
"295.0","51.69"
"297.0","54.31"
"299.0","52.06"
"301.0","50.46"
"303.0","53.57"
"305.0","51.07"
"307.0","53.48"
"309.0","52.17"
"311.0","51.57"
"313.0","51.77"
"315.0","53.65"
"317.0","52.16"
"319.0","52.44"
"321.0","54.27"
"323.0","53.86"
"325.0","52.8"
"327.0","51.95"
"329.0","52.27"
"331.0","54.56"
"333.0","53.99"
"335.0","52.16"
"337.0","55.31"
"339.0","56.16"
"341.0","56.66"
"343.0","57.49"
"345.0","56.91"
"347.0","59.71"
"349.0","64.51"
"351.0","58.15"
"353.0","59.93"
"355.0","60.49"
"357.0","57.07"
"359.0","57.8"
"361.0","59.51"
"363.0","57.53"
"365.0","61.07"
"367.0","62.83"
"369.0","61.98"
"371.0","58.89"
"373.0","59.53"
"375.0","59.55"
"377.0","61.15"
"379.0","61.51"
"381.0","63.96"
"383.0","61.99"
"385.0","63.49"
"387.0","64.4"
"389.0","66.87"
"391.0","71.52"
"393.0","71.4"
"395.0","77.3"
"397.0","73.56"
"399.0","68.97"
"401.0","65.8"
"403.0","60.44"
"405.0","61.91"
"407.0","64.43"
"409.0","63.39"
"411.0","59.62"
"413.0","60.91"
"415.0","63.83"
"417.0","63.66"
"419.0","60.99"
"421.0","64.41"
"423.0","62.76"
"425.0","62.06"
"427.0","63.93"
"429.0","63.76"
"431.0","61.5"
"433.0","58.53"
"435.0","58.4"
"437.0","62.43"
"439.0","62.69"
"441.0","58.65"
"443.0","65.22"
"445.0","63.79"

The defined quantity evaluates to 3.6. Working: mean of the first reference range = 52.5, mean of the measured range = 54.5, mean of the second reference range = 61.5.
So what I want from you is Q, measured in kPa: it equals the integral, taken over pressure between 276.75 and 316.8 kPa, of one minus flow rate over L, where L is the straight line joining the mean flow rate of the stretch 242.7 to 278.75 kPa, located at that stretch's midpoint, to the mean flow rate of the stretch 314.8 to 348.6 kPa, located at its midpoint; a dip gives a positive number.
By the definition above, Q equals 0.5 kPa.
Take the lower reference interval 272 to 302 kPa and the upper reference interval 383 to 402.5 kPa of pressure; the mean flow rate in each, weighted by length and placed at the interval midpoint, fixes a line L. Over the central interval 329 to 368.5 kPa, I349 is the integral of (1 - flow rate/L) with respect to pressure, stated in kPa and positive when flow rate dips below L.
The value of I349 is 2.7 kPa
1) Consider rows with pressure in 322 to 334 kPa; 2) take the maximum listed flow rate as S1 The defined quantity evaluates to 54.56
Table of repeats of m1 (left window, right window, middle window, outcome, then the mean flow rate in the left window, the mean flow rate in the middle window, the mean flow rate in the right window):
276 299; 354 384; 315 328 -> 0.7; 53.1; 53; 60.3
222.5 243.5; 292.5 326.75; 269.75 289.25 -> -3.1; 34.8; 52.8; 52.6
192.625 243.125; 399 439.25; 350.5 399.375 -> -4.1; 43.5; 63.2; 62.4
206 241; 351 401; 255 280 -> -3.2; 40.2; 52.9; 63.4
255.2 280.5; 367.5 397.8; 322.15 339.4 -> 1.7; 53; 53.6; 65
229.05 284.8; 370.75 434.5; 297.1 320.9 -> 0.6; 48.1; 52.4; 64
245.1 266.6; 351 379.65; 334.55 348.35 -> 0.3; 52.1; 56.7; 59.8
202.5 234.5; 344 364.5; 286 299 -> -0.5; 41.6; 53.1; 59.2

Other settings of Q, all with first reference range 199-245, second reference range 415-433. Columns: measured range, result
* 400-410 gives -0.40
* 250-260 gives -1.47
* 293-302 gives -0.42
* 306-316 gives -0.22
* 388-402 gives -2.57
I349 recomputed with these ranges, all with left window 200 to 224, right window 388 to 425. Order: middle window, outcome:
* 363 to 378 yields 0.4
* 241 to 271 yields 0.3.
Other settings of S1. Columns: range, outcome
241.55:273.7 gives 54.72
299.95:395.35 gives 77.3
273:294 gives 54.5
